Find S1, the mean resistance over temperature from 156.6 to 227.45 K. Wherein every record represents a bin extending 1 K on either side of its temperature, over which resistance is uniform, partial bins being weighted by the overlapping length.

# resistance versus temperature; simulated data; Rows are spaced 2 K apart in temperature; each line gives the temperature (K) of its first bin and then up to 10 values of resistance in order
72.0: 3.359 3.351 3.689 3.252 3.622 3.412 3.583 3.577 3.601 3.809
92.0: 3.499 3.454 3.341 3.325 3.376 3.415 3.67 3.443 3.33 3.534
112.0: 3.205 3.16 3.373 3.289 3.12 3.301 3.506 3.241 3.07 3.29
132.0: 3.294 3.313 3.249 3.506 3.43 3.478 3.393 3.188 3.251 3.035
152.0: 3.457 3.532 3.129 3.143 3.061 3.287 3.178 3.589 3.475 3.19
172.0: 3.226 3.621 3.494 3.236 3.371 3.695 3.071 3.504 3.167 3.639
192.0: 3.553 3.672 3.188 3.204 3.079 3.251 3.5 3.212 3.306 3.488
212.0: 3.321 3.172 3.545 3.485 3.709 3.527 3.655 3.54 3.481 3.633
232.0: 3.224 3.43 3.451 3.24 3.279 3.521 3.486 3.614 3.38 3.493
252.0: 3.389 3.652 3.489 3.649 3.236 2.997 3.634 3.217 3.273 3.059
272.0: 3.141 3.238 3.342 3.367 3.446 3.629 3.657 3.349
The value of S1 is 3.38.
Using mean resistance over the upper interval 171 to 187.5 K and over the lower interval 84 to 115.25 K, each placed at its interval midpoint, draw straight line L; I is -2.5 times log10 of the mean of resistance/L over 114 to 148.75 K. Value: 0.039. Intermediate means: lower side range 3.45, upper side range 3.4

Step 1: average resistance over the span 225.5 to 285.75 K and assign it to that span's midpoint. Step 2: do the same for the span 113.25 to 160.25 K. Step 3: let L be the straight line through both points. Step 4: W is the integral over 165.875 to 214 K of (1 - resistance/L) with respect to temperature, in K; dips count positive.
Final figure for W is -0.4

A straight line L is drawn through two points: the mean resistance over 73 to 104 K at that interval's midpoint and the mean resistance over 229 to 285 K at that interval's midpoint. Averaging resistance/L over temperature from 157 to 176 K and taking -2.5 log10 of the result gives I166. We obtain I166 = 0.04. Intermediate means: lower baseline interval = 3.49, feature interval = 3.32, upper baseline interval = 3.4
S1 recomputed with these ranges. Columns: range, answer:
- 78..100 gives 3.5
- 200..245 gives 3.42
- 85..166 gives 3.35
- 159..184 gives 3.36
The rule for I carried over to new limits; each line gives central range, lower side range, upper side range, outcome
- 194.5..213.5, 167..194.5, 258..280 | 0.029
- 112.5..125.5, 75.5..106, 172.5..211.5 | 0.059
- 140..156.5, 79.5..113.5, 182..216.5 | 0.030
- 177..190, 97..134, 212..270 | 0.007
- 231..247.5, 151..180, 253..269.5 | -0.011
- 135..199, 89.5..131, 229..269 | 0.011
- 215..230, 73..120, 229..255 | -0.038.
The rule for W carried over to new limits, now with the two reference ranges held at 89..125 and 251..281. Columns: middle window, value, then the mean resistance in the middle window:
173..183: -0.3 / 3.48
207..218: -0.1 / 3.38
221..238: -0.6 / 3.48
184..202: 0.1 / 3.35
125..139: 0.4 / 3.28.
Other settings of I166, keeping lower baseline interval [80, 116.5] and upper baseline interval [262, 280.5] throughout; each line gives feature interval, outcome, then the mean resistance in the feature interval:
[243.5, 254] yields -0.06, 3.49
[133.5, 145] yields 0.01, 3.4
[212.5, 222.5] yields -0.05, 3.48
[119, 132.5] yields 0.05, 3.26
